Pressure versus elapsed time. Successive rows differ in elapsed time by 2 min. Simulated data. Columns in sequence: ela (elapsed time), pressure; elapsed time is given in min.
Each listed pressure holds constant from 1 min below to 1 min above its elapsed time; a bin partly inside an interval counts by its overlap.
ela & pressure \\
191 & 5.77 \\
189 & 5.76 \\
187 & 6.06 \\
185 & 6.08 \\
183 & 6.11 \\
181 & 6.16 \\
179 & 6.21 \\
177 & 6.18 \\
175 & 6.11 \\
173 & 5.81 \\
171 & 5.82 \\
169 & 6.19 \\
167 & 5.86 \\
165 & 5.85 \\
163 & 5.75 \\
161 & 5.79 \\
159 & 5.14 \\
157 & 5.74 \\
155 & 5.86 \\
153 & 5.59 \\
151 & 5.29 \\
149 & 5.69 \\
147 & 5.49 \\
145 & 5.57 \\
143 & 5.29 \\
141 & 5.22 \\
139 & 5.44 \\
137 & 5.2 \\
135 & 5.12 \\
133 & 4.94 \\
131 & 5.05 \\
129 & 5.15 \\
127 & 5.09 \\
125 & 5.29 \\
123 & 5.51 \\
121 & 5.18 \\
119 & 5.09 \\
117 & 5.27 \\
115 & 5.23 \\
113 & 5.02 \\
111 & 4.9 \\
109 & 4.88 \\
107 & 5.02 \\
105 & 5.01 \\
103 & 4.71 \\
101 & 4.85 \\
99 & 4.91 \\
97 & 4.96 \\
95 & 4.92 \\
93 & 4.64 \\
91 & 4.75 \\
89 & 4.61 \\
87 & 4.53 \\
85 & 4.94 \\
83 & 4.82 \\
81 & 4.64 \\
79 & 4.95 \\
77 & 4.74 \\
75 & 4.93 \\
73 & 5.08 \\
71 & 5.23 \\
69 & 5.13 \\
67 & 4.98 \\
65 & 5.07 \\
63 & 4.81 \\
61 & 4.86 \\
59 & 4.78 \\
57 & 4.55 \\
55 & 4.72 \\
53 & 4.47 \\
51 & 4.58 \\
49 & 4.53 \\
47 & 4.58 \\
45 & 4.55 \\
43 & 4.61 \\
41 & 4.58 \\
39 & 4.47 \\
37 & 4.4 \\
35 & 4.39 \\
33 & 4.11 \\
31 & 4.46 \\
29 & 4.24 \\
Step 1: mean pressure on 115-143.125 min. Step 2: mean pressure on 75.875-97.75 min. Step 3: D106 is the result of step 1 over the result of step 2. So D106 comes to 1.09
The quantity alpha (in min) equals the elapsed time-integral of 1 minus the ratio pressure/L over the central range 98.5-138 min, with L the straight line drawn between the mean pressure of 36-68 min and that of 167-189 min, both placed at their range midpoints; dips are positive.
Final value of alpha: 2.3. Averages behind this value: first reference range 4.66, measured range 5.07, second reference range 6.05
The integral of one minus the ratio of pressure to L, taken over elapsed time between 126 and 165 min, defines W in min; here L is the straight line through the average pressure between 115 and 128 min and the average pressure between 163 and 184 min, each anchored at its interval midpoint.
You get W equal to 1.4 min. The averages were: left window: 5.24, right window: 6.02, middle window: 5.4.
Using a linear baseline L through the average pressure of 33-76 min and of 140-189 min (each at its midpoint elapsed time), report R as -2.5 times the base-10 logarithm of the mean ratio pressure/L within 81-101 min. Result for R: 0.063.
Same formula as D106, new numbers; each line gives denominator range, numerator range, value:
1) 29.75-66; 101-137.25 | 1.11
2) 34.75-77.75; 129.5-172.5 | 1.17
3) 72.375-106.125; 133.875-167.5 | 1.14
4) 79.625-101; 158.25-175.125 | 1.22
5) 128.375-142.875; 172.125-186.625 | 1.18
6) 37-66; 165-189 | 1.30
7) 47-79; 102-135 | 1.05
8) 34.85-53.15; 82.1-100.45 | 1.06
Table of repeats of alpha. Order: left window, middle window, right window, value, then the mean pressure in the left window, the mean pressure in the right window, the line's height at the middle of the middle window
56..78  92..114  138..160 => 1.2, 4.92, 5.48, 5.17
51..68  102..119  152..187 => 0.9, 4.77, 5.9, 5.29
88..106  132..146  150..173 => 0.4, 4.82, 5.72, 5.41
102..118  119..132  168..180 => 0.1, 5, 6.05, 5.26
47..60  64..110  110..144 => -0.2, 4.6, 5.18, 4.86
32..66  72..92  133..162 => 0.3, 4.59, 5.44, 4.88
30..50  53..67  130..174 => -0.4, 4.47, 5.53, 4.66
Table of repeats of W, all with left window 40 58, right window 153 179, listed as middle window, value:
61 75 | -0.7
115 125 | 0.2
